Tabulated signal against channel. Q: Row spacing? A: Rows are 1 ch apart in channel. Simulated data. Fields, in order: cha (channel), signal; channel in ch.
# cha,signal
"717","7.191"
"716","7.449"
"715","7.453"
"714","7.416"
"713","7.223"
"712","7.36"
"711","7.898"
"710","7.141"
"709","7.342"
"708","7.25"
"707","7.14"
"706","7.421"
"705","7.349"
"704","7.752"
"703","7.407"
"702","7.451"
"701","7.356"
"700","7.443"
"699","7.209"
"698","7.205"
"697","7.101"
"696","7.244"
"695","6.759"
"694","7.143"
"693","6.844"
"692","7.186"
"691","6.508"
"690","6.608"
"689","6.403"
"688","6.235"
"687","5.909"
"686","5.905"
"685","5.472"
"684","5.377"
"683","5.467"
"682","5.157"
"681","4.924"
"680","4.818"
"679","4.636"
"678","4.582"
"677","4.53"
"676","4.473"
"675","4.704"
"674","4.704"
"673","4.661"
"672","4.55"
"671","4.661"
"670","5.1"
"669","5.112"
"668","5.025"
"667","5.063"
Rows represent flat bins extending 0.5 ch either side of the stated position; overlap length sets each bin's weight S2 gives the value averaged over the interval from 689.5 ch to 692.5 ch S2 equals 6.77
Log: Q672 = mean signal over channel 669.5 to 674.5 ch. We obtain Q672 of 4.74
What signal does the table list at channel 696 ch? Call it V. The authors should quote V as 7.244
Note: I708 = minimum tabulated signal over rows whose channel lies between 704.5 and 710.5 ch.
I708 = 7.14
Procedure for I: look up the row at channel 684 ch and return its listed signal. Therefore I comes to 5.377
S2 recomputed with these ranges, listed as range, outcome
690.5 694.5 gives 6.92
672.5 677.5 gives 4.61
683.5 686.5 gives 5.58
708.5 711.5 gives 7.46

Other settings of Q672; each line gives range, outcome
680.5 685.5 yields 5.28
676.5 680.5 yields 4.64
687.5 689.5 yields 6.32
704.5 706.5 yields 7.38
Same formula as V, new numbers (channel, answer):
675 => 4.704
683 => 5.467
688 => 6.235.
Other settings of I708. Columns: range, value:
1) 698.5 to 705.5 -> 7.209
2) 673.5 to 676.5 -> 4.473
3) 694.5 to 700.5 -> 6.759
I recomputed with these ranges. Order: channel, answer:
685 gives 5.472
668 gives 5.025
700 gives 7.443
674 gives 4.704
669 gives 5.112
